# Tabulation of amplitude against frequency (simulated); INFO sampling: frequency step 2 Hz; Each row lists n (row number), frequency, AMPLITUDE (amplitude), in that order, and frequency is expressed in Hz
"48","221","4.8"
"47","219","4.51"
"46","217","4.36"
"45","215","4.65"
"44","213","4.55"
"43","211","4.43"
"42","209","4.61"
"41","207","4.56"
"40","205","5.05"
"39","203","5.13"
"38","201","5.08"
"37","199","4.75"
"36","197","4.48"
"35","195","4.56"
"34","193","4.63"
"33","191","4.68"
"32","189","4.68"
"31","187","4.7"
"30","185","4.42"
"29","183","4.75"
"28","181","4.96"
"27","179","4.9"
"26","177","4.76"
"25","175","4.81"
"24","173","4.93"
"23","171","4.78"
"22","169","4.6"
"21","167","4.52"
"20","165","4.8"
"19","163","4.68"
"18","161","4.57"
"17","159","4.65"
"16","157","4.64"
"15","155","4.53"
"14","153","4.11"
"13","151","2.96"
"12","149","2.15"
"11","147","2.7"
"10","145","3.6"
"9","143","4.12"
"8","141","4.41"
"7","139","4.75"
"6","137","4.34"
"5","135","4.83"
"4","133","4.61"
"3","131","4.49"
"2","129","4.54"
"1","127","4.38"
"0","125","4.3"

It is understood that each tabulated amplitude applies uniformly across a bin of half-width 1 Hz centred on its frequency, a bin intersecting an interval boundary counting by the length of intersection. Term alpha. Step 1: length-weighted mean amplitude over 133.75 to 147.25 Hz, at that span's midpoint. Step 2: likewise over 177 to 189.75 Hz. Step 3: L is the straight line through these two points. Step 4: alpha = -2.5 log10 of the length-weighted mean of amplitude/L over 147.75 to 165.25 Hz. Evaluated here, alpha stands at 0.086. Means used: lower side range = 4.19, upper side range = 4.74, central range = 4.07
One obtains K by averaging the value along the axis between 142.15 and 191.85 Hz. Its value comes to 4.36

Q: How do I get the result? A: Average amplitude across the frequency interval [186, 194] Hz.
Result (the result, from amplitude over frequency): 4.67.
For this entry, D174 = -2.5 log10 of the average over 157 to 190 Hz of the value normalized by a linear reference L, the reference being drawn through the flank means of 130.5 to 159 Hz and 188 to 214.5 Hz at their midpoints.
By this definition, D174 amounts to -0.08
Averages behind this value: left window 4.03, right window 4.71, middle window 4.72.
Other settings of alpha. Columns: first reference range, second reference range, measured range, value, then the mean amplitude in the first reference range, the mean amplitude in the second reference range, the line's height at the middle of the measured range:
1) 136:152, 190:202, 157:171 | -0.15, 3.63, 4.7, 4.04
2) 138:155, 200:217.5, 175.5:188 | -0.12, 3.65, 4.72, 4.26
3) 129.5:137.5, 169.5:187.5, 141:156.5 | 0.29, 4.58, 4.78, 4.65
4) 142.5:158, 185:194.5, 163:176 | -0.16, 3.58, 4.64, 4.1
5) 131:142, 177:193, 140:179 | 0.10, 4.58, 4.72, 4.65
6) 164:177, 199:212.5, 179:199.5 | 0.02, 4.74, 4.8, 4.77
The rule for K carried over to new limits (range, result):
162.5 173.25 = 4.71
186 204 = 4.74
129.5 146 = 4.4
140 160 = 3.79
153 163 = 4.56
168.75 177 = 4.79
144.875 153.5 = 3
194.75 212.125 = 4.75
